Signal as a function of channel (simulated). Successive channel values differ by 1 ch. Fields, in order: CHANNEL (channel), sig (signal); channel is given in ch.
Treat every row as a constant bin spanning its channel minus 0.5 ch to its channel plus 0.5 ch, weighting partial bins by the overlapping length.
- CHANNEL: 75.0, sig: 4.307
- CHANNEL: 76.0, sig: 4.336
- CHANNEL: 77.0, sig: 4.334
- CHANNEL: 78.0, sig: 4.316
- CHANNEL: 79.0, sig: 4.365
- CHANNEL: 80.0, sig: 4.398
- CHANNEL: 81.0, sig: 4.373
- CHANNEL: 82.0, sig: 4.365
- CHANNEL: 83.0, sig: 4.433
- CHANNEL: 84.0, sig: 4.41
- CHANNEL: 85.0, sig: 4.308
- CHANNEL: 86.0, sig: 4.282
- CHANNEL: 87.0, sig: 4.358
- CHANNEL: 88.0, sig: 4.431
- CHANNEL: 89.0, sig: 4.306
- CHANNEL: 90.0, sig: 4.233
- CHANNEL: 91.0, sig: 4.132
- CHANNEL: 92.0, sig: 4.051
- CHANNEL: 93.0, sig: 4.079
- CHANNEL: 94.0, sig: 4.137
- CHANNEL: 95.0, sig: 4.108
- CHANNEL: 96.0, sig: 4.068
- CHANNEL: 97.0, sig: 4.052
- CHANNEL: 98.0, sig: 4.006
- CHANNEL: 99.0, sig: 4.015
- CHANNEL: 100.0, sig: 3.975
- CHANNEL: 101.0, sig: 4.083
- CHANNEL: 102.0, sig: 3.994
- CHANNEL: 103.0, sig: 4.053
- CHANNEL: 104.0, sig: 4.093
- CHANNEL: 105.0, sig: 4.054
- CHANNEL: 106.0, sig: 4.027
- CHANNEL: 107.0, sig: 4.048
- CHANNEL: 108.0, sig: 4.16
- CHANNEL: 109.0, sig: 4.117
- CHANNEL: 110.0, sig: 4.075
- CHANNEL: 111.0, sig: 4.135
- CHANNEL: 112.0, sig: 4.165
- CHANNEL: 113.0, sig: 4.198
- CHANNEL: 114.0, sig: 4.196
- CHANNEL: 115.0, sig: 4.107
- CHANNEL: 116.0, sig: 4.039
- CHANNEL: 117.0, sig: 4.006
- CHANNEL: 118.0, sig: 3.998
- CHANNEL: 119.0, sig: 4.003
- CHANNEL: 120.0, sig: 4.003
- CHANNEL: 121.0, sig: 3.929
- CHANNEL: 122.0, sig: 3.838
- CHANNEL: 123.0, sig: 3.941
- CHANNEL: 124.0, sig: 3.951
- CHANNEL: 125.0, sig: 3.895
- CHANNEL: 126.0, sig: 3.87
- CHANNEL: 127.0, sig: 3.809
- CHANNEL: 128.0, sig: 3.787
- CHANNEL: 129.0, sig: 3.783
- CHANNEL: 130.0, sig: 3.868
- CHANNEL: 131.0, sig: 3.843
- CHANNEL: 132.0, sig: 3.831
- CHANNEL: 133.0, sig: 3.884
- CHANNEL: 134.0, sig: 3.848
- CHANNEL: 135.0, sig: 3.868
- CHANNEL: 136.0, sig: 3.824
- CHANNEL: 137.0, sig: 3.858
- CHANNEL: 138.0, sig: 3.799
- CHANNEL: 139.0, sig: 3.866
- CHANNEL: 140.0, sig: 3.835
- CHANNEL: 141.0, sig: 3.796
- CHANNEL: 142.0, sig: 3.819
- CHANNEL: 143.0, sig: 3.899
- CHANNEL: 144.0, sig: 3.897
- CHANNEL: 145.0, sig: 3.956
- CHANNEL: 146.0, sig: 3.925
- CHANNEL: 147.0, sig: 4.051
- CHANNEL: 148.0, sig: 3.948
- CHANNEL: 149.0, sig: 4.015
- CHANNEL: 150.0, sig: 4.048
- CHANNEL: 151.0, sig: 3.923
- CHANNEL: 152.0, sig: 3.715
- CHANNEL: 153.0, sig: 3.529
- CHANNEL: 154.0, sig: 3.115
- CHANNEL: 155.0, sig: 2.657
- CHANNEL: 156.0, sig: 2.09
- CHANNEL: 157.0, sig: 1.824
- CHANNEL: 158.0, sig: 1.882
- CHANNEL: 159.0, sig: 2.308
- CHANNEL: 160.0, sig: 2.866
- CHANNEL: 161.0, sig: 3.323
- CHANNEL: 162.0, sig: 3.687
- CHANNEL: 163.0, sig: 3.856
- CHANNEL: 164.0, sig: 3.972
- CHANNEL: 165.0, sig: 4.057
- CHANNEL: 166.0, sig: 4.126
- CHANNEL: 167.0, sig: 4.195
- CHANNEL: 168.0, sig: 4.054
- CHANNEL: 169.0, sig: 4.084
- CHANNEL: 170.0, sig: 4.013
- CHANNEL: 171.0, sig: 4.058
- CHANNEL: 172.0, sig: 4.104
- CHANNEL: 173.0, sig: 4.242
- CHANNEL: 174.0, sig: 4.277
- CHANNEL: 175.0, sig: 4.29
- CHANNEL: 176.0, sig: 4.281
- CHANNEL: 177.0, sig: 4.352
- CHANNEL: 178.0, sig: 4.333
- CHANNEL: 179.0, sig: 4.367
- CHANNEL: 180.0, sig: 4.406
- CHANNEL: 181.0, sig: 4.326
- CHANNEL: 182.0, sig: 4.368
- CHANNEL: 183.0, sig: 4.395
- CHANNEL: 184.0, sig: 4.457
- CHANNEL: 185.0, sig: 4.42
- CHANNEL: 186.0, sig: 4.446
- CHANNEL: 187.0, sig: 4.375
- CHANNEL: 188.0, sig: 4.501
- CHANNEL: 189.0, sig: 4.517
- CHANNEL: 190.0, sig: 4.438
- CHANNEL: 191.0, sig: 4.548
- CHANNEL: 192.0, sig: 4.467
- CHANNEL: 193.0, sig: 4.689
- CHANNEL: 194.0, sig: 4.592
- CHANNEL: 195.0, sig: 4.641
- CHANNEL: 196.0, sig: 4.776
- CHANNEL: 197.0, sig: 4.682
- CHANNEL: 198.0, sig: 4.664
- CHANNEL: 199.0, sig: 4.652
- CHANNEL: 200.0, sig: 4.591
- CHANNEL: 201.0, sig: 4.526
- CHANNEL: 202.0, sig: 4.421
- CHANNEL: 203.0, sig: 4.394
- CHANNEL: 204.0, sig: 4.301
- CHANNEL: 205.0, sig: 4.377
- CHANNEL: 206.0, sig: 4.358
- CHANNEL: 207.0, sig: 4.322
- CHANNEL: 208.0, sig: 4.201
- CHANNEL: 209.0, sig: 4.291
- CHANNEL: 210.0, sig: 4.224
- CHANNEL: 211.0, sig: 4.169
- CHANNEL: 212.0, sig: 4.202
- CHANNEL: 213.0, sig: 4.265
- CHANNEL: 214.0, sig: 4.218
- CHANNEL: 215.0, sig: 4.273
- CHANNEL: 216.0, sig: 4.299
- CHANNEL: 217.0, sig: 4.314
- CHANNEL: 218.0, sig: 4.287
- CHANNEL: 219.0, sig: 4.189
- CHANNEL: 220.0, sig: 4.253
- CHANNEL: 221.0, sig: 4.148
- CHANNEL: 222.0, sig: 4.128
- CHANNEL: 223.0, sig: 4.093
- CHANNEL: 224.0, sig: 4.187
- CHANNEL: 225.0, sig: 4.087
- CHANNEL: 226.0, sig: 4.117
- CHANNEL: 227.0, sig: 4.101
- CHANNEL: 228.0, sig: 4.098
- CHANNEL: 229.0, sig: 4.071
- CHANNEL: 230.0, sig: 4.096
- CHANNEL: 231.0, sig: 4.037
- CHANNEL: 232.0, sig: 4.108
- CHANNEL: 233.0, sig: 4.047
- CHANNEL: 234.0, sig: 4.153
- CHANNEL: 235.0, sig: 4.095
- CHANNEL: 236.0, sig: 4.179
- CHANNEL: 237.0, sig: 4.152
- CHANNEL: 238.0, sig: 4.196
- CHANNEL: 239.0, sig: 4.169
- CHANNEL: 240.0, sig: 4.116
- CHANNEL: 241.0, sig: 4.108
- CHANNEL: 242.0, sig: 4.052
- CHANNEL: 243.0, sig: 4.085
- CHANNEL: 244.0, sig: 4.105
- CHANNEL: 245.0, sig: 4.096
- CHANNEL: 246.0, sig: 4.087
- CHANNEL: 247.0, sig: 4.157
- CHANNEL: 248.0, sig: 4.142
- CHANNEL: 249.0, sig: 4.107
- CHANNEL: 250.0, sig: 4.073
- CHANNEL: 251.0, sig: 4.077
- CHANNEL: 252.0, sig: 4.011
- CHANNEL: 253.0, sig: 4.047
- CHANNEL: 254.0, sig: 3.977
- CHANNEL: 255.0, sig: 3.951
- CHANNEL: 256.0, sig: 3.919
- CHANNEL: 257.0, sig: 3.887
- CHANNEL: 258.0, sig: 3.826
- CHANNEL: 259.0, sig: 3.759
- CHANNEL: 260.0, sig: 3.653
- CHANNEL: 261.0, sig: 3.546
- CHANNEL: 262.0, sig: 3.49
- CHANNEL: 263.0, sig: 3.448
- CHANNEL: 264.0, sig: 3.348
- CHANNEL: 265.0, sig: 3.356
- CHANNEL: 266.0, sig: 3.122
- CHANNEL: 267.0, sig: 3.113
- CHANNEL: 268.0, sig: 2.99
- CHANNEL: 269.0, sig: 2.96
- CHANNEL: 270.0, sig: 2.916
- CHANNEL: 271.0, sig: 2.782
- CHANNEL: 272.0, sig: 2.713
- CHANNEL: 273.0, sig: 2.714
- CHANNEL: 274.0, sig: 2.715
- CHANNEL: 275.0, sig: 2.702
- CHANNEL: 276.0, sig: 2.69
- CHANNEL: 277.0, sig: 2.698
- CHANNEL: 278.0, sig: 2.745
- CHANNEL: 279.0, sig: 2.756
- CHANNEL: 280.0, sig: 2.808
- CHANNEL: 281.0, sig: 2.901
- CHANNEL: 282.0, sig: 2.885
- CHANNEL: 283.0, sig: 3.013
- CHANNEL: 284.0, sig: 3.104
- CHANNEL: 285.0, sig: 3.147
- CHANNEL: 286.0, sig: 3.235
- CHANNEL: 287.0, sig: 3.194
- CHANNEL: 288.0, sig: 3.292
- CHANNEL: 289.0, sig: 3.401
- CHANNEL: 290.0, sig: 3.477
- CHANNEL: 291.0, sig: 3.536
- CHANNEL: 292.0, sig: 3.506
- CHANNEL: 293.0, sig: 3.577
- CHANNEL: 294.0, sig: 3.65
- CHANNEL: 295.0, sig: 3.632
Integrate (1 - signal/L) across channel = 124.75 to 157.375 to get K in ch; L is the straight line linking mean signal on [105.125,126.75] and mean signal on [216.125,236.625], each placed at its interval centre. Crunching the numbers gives 2.92 ch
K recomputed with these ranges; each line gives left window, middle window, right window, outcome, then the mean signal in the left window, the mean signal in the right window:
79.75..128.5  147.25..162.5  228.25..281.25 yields 3.1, 4.1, 3.63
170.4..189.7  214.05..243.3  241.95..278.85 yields -2.4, 4.34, 3.5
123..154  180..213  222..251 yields -3.6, 3.85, 4.11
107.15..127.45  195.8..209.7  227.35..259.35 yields -1.4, 4.02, 4.06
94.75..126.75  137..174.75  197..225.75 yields 4.6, 4.04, 4.31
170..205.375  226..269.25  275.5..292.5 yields -3.6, 4.43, 3.08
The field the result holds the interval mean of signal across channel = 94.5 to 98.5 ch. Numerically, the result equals 4.06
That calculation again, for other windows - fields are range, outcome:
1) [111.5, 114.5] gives 4.19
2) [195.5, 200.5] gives 4.67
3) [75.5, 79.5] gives 4.34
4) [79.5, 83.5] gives 4.39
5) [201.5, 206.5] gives 4.37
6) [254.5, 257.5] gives 3.92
